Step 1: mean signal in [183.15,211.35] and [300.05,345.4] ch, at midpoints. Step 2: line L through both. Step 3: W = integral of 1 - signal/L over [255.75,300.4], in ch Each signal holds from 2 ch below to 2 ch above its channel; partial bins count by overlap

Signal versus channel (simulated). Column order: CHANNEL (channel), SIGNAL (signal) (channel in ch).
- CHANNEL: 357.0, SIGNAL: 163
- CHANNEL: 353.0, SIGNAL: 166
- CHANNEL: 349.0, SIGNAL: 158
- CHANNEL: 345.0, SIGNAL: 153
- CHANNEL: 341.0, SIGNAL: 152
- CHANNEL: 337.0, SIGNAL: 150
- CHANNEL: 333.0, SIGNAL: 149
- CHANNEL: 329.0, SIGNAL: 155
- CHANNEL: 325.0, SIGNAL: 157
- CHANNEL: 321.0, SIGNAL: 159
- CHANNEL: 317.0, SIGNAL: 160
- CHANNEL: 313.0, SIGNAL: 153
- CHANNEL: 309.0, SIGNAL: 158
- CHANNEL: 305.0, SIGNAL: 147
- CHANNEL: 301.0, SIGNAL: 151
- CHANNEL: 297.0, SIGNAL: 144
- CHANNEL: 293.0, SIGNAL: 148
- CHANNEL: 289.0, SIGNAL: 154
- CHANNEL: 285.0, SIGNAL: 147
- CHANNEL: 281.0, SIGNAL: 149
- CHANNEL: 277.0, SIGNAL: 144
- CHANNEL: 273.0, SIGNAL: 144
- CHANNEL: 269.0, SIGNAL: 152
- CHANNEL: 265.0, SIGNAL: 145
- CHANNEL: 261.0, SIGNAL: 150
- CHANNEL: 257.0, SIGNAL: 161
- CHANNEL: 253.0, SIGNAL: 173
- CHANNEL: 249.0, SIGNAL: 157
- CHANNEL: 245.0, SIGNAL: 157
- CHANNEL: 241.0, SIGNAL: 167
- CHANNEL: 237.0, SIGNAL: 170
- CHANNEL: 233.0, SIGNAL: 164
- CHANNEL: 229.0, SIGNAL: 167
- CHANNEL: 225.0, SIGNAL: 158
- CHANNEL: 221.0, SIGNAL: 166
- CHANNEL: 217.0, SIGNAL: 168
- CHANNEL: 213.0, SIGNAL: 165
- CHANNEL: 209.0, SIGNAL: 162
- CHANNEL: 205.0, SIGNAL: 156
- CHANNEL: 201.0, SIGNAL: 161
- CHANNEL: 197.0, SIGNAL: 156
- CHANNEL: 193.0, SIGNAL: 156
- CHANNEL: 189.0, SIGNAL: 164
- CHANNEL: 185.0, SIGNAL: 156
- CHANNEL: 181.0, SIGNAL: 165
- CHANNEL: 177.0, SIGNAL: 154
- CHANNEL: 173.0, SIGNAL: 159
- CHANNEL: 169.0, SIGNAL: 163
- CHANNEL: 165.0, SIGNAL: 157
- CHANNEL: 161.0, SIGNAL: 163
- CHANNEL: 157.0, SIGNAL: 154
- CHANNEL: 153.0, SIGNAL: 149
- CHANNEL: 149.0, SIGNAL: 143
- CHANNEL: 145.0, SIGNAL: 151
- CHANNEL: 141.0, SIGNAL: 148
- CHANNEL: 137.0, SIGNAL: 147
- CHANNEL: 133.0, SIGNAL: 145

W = 1.9 ch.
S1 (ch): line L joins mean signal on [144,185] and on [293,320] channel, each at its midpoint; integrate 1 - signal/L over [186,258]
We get -3.8 ch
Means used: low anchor 156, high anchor 152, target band 163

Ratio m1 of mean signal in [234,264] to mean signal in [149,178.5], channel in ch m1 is 1.04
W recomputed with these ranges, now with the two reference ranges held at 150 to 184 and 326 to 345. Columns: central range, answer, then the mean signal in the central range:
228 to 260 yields -1.9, 164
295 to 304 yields 0.3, 147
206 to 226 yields -1.0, 164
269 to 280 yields 0.6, 146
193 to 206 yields -0.1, 158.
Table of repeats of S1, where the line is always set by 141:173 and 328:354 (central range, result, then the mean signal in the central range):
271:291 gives 0.9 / 148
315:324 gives -0.3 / 159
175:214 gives -1.3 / 159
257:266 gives 0.2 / 151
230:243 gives -1.1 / 167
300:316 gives 0.1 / 153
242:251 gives -0.2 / 158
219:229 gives -0.6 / 163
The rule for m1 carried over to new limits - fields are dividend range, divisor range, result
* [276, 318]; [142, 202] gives 0.96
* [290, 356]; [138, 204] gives 0.99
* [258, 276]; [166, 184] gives 0.93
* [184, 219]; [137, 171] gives 1.05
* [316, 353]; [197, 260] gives 0.95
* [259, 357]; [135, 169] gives 1.00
